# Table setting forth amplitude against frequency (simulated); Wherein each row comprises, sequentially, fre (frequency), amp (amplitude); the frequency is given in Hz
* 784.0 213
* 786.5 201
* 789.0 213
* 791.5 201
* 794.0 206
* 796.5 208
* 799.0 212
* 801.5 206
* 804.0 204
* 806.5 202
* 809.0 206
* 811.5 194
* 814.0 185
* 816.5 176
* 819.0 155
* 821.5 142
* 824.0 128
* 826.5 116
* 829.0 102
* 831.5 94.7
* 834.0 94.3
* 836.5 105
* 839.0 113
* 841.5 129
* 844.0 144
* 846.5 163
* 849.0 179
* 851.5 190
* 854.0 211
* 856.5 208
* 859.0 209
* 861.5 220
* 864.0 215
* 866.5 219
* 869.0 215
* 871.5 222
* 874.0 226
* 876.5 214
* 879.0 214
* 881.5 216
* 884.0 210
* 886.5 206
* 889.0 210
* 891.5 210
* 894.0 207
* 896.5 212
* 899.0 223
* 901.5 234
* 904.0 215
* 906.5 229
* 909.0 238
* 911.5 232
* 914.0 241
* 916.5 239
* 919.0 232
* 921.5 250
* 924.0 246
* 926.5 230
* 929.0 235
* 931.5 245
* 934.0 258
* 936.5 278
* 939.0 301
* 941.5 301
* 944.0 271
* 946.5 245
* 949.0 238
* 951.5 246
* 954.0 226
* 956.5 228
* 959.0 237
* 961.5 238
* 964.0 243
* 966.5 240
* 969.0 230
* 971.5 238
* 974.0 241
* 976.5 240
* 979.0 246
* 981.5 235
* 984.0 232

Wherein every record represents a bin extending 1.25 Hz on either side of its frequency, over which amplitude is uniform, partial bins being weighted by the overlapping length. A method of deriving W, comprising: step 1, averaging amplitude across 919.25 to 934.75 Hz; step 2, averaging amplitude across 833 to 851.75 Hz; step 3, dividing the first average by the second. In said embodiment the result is 1.8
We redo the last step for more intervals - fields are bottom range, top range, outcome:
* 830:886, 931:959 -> 1.41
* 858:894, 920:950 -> 1.20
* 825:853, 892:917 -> 1.73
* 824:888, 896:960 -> 1.38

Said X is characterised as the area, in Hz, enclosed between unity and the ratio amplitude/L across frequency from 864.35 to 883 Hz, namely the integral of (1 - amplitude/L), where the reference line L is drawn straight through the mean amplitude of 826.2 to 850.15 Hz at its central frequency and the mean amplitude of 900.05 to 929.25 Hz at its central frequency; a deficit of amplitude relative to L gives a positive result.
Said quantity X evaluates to -4.5 Hz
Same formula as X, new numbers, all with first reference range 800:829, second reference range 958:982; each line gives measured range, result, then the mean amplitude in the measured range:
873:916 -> -2.92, 220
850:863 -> -1.21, 207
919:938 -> -2.37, 248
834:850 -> 4.26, 135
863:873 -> -1.21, 218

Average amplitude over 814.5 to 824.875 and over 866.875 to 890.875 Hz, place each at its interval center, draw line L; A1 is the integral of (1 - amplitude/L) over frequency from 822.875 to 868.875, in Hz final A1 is 6.1 Hz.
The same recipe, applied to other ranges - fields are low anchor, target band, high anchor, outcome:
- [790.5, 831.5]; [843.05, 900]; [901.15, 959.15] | 1.26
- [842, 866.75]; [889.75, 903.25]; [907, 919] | 0.44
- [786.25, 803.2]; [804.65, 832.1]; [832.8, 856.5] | 3.77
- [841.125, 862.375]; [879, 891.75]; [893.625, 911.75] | 0.00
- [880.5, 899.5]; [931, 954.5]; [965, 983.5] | -3.55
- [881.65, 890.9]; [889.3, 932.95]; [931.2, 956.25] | 0.25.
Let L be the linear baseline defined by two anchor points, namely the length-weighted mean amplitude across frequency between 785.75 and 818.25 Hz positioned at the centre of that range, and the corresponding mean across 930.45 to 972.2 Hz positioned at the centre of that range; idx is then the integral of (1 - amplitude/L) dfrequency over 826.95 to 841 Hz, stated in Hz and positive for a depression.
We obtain 7.1 Hz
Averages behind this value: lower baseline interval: 200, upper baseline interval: 251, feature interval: 104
